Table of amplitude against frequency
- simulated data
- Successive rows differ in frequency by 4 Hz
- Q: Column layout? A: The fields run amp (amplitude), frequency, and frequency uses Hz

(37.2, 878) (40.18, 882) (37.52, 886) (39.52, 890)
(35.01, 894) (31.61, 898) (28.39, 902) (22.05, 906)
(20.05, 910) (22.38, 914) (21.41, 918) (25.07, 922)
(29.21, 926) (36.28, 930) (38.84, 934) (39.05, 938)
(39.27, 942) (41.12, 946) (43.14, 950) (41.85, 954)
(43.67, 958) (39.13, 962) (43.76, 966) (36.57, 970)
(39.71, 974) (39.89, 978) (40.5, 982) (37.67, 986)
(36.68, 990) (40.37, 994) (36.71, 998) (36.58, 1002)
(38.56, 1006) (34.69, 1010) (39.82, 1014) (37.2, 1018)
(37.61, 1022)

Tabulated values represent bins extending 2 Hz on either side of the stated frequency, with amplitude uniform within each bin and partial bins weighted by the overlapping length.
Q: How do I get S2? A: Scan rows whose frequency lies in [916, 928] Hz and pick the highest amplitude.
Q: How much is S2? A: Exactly 29.21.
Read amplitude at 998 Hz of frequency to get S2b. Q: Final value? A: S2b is 36.71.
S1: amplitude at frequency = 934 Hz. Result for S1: 38.84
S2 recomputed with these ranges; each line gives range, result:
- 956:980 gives 43.76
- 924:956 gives 43.14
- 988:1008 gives 40.37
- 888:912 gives 39.52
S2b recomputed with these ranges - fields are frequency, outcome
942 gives 39.27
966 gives 43.76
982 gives 40.5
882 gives 40.18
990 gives 36.68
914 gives 22.38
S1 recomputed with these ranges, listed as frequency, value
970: 36.57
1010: 34.69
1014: 39.82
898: 31.61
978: 39.89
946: 41.12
